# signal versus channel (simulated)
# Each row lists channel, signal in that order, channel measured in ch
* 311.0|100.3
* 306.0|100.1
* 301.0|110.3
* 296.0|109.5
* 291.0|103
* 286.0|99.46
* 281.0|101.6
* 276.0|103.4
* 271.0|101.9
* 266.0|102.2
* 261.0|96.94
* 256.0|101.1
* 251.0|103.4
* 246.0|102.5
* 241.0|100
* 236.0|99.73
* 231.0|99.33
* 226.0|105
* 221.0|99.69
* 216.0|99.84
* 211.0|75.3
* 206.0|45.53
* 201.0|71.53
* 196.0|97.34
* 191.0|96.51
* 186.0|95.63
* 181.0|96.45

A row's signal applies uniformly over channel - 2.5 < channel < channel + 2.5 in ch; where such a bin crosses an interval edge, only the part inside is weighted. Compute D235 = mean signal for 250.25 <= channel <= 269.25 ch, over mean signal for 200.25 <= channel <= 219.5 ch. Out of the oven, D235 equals 1.4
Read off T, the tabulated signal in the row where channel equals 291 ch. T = 103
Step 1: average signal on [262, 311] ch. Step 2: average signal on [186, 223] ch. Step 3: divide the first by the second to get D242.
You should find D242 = 1.2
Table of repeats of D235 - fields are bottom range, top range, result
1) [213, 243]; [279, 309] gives 1.04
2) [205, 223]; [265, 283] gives 1.24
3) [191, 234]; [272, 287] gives 1.16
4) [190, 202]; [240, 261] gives 1.13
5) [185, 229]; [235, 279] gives 1.16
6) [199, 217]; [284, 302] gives 1.49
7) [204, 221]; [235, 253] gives 1.30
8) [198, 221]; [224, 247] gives 1.32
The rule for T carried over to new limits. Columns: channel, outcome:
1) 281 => 101.6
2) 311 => 100.3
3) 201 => 71.53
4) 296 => 109.5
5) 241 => 100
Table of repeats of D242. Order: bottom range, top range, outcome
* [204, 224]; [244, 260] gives 1.25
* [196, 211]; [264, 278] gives 1.51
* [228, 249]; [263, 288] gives 1.01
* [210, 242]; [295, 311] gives 1.08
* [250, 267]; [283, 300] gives 1.04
